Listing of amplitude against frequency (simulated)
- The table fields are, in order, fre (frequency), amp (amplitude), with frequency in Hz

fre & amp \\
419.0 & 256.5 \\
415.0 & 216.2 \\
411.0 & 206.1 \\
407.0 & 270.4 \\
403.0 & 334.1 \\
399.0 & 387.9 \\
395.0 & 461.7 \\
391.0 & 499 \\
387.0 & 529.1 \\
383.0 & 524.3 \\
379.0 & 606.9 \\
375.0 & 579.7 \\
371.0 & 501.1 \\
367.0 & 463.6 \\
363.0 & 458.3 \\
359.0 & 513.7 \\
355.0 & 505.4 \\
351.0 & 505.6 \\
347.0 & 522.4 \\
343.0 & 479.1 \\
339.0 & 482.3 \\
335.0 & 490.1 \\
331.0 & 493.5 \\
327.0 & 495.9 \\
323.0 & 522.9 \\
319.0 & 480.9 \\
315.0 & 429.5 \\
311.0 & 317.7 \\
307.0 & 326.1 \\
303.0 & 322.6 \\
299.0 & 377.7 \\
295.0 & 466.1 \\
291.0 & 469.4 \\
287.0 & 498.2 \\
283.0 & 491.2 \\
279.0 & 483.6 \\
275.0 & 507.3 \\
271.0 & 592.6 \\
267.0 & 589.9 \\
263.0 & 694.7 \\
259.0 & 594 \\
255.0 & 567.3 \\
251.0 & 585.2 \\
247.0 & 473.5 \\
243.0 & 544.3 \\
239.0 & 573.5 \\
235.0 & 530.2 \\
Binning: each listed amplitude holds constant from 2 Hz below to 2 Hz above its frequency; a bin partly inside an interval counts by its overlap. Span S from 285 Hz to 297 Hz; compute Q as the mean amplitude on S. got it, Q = 478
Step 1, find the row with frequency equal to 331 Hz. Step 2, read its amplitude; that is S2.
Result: 493.5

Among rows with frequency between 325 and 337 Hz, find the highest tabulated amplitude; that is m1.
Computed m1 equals 495.9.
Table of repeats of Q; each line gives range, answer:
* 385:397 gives 497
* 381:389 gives 527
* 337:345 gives 481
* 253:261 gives 581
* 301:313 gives 322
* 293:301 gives 422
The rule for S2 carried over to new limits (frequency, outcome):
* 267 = 589.9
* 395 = 461.7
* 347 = 522.4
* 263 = 694.7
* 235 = 530.2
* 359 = 513.7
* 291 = 469.4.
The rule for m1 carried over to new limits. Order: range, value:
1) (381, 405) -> 529.1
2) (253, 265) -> 694.7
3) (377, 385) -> 606.9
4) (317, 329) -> 522.9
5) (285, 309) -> 498.2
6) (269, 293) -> 592.6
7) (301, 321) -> 480.9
